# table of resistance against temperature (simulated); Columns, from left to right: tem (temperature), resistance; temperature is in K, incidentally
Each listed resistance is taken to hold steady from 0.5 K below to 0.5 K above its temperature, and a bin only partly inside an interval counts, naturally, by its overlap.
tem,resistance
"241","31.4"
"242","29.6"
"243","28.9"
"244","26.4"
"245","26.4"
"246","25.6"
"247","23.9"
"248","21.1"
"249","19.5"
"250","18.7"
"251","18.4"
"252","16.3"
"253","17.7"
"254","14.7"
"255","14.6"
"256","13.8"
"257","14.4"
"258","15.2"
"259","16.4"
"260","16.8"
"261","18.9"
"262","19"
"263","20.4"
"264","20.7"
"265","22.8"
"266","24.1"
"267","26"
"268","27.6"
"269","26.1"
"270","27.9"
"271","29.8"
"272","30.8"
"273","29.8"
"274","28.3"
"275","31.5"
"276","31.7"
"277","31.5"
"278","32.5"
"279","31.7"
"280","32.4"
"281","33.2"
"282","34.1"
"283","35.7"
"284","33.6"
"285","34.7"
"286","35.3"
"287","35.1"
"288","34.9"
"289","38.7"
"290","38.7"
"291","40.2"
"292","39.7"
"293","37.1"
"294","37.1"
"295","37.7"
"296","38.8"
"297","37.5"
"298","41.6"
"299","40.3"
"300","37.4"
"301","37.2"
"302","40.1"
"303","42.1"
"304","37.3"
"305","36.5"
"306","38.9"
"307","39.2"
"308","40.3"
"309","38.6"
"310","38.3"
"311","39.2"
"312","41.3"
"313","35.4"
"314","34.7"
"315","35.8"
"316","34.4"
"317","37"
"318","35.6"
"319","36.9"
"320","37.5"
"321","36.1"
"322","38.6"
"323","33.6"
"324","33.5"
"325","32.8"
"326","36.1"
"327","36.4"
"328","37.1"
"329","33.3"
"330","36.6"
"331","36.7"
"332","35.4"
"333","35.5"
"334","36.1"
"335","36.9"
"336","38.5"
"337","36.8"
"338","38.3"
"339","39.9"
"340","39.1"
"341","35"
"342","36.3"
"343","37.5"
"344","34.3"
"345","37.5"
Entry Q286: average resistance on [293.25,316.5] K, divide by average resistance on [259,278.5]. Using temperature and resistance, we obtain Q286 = 1.5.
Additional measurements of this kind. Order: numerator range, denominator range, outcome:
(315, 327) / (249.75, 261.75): 2.18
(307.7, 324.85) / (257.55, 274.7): 1.55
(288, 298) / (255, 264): 2.26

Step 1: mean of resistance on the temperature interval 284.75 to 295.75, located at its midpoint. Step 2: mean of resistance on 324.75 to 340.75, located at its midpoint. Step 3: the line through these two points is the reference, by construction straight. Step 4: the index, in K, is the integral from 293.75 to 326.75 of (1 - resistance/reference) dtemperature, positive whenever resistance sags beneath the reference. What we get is -0.5 K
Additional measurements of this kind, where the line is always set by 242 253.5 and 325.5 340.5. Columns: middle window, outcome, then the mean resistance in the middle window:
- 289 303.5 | -4.0 K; 39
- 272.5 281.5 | -1.3 K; 31.4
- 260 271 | 0.9 K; 23.3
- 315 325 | -0.3 K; 35.8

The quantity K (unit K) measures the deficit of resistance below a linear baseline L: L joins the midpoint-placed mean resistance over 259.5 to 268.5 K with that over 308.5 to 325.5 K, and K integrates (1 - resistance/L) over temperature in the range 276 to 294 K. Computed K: -4.9 K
